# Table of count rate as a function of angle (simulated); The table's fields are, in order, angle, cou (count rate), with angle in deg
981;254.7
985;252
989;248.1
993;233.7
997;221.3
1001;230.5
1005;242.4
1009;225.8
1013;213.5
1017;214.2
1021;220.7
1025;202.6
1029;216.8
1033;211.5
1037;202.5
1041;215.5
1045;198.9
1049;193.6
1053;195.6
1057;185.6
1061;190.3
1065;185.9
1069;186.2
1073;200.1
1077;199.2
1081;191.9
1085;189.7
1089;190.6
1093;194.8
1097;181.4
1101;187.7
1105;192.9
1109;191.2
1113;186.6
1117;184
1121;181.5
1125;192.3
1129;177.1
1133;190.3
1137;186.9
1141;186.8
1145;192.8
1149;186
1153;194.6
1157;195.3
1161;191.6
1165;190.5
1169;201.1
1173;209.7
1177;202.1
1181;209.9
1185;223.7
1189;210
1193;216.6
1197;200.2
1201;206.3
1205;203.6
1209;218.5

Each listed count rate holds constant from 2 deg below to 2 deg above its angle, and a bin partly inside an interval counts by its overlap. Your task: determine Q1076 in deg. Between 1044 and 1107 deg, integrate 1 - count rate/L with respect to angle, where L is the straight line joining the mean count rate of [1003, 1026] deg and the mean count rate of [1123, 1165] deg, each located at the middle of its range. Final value 4.4 deg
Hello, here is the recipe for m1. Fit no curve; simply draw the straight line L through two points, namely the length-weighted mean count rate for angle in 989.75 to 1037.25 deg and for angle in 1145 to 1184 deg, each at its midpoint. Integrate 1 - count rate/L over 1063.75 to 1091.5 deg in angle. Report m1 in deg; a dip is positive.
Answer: 2.5 deg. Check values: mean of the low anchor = 221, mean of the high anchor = 198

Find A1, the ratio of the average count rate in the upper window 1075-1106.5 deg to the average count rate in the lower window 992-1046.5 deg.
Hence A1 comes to 0.9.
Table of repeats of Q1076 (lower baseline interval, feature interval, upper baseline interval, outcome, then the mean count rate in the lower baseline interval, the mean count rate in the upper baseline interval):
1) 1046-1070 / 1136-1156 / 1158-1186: 1.03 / 190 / 203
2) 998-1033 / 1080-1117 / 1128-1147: 1.60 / 220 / 187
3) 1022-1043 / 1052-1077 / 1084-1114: 1.14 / 210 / 189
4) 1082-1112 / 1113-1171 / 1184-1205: 2.87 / 190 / 210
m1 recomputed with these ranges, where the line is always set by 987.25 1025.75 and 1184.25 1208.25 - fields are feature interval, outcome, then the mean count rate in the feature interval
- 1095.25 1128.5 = 4.62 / 187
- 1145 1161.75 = 1.68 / 192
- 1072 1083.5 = 1.22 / 196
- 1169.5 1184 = 0.25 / 208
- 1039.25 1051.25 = 1.10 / 202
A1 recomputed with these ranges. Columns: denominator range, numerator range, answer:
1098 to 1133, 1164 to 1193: 1.11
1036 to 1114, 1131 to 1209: 1.04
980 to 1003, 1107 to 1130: 0.78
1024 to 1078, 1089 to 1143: 0.94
